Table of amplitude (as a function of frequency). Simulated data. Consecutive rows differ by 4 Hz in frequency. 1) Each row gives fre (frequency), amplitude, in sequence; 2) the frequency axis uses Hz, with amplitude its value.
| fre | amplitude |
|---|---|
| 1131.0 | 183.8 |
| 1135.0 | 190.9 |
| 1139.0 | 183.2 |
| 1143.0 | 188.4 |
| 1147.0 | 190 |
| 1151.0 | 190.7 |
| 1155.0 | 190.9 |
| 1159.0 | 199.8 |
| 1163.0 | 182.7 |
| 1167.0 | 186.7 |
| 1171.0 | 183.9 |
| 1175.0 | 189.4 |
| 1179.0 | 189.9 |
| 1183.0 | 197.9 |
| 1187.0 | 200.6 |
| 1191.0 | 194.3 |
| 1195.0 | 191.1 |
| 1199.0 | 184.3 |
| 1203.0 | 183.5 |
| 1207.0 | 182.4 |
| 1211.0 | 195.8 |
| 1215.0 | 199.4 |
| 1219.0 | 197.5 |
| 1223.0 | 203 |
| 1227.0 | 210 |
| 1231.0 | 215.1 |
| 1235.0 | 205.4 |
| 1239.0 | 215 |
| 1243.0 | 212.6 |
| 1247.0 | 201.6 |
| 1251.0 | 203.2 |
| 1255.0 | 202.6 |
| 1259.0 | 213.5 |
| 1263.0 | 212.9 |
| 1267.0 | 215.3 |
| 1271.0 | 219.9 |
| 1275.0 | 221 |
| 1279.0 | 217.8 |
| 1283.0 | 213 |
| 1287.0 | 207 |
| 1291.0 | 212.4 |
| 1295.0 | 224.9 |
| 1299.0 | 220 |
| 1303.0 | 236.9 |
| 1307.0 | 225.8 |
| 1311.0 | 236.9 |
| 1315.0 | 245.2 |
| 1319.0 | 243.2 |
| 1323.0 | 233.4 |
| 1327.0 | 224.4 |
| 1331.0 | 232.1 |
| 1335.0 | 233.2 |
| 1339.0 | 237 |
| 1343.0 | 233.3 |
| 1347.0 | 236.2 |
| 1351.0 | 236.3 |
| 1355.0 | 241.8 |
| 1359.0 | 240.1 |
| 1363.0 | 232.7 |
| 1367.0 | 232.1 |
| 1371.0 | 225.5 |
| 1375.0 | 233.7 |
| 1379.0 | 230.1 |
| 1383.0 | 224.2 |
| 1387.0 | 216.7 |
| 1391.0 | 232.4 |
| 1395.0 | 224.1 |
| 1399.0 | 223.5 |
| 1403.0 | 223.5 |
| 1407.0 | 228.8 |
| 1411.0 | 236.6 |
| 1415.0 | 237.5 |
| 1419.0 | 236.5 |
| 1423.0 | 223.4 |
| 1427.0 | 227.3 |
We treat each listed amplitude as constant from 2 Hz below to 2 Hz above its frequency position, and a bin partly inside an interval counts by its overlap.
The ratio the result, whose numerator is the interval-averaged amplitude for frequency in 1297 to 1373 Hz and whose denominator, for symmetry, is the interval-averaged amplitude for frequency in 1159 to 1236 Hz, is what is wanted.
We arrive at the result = 1.20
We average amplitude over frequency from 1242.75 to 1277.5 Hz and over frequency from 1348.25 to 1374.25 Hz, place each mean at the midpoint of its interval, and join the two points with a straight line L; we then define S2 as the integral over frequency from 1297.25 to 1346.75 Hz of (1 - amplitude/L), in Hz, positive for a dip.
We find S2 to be -1.7 Hz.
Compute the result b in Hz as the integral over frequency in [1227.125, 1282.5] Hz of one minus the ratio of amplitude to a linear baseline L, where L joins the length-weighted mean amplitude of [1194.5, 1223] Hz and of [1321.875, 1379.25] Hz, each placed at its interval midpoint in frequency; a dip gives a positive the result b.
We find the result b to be -1.86 Hz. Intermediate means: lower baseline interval 191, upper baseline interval 234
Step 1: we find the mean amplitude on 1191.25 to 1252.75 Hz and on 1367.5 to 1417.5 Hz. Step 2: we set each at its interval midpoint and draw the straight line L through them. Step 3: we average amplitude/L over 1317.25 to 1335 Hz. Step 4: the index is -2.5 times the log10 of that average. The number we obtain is -0.08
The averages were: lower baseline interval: 200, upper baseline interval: 228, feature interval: 233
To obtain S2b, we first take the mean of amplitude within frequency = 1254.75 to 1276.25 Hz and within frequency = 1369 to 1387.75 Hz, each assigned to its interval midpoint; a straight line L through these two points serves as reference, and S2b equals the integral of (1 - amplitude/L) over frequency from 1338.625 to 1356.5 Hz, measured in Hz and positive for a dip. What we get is -1.1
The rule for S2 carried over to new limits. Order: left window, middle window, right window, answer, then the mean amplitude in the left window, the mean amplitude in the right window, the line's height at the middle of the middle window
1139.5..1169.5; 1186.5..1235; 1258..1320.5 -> 1.6 Hz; 189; 223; 203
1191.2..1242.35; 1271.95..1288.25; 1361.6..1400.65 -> -0.4 Hz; 199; 227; 210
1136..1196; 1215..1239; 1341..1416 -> -0.5 Hz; 191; 231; 202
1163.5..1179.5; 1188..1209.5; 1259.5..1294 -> 0.7 Hz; 187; 215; 194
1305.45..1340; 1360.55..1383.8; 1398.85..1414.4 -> 0.1 Hz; 235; 229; 232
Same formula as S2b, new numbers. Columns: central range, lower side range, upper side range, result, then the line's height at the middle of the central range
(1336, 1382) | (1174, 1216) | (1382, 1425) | -2.9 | 220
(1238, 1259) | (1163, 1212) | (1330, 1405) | -0.4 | 204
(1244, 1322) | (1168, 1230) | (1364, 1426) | -4.1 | 209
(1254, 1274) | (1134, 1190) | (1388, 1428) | -0.7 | 206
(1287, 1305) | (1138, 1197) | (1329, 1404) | -0.4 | 217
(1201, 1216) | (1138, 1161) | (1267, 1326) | 1.1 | 205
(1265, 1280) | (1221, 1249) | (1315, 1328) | 0.2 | 221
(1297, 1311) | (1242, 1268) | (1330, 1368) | -0.4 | 223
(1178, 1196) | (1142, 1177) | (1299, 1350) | 0.1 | 197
